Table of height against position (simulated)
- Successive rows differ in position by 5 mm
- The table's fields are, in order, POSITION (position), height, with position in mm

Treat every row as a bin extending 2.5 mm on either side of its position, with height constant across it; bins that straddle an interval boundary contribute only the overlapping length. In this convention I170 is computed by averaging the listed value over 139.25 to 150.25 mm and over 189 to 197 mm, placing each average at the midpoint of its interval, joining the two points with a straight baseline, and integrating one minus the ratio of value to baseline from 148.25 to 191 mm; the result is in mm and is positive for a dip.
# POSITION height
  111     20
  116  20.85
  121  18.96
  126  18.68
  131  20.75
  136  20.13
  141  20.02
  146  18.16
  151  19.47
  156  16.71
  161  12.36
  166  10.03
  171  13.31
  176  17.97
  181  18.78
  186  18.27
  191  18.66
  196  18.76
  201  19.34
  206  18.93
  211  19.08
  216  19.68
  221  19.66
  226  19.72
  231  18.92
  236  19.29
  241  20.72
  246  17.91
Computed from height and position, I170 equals 6.44 mm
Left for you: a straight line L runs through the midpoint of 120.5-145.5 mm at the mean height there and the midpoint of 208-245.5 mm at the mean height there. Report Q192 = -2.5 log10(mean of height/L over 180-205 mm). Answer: 0.04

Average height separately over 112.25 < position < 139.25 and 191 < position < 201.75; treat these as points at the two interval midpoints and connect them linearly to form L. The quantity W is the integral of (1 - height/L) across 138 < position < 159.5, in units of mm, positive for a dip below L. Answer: 1.4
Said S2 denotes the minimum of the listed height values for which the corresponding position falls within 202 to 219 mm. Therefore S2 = 18.93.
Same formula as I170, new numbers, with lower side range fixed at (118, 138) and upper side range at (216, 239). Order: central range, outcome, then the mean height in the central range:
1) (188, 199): 0.5 mm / 18.7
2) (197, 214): 0.3 mm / 19.1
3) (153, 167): 4.3 mm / 13.6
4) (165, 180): 3.8 mm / 14.6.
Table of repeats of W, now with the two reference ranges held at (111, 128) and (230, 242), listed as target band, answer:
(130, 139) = -0.4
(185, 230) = 1.0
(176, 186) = 0.6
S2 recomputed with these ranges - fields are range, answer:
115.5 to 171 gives 10.03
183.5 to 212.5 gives 18.27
